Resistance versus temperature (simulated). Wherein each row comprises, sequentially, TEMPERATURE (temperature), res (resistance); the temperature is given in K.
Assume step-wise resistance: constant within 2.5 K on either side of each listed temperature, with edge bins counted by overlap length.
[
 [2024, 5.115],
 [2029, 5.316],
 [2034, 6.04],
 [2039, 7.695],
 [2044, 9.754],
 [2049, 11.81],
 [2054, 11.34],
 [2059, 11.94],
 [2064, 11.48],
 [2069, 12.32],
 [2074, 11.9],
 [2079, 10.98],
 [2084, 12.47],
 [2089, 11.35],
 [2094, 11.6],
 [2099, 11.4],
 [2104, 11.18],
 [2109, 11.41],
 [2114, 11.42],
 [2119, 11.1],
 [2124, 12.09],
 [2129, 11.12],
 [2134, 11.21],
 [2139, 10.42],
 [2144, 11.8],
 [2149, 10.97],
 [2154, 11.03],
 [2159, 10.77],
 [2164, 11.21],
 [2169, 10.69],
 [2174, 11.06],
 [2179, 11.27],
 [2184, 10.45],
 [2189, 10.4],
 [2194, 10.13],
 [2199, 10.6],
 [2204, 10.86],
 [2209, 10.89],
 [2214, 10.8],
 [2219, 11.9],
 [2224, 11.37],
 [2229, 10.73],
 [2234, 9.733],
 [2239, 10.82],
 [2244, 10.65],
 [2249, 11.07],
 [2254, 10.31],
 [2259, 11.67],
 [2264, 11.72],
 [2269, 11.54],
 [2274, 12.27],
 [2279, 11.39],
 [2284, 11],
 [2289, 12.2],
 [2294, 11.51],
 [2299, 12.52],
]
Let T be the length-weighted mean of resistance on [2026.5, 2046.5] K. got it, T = 7.2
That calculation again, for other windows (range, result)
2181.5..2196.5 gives 10.3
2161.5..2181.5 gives 11.1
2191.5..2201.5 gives 10.4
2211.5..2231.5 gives 11.2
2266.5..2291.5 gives 11.7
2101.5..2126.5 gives 11.4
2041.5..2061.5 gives 11.2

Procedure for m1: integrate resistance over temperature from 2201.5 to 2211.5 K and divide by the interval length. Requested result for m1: 10.9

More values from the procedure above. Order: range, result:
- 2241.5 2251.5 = 10.9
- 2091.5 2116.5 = 11.4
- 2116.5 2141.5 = 11.2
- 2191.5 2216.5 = 10.7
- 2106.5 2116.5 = 11.4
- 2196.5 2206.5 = 10.7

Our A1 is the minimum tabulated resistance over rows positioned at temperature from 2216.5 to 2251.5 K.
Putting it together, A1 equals 9.733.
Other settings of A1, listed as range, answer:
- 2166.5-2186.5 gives 10.45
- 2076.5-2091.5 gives 10.98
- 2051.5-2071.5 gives 11.34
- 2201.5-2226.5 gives 10.8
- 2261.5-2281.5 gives 11.39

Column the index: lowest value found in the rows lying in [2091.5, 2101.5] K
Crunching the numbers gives 11.4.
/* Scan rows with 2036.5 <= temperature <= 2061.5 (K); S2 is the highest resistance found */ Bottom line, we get 11.94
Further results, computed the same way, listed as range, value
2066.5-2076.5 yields 12.32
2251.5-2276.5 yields 12.27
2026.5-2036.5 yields 6.04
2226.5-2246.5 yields 10.82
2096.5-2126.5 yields 12.09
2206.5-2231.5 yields 11.9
